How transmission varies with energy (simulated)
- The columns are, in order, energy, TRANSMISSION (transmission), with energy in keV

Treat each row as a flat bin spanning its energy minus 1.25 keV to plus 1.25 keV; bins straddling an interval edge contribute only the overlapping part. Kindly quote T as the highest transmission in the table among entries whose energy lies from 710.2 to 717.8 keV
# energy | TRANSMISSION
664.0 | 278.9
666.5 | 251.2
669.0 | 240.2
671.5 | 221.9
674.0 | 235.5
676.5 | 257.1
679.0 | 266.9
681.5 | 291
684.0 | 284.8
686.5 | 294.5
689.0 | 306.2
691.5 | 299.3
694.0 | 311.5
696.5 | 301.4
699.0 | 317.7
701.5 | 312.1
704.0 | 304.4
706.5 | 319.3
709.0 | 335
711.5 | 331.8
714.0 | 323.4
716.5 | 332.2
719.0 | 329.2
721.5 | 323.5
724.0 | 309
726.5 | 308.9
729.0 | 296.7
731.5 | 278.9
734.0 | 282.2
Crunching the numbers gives 332.2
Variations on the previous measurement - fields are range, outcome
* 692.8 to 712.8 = 335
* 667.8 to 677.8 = 257.1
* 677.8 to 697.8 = 311.5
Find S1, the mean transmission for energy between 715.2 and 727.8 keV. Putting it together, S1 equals 320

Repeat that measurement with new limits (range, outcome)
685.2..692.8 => 300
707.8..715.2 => 330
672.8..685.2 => 267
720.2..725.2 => 316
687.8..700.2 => 307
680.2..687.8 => 290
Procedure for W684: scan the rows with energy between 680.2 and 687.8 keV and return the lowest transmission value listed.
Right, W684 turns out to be 284.8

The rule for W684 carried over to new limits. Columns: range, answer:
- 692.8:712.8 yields 301.4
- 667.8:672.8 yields 221.9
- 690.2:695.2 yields 299.3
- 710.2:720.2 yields 323.4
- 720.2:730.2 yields 296.7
